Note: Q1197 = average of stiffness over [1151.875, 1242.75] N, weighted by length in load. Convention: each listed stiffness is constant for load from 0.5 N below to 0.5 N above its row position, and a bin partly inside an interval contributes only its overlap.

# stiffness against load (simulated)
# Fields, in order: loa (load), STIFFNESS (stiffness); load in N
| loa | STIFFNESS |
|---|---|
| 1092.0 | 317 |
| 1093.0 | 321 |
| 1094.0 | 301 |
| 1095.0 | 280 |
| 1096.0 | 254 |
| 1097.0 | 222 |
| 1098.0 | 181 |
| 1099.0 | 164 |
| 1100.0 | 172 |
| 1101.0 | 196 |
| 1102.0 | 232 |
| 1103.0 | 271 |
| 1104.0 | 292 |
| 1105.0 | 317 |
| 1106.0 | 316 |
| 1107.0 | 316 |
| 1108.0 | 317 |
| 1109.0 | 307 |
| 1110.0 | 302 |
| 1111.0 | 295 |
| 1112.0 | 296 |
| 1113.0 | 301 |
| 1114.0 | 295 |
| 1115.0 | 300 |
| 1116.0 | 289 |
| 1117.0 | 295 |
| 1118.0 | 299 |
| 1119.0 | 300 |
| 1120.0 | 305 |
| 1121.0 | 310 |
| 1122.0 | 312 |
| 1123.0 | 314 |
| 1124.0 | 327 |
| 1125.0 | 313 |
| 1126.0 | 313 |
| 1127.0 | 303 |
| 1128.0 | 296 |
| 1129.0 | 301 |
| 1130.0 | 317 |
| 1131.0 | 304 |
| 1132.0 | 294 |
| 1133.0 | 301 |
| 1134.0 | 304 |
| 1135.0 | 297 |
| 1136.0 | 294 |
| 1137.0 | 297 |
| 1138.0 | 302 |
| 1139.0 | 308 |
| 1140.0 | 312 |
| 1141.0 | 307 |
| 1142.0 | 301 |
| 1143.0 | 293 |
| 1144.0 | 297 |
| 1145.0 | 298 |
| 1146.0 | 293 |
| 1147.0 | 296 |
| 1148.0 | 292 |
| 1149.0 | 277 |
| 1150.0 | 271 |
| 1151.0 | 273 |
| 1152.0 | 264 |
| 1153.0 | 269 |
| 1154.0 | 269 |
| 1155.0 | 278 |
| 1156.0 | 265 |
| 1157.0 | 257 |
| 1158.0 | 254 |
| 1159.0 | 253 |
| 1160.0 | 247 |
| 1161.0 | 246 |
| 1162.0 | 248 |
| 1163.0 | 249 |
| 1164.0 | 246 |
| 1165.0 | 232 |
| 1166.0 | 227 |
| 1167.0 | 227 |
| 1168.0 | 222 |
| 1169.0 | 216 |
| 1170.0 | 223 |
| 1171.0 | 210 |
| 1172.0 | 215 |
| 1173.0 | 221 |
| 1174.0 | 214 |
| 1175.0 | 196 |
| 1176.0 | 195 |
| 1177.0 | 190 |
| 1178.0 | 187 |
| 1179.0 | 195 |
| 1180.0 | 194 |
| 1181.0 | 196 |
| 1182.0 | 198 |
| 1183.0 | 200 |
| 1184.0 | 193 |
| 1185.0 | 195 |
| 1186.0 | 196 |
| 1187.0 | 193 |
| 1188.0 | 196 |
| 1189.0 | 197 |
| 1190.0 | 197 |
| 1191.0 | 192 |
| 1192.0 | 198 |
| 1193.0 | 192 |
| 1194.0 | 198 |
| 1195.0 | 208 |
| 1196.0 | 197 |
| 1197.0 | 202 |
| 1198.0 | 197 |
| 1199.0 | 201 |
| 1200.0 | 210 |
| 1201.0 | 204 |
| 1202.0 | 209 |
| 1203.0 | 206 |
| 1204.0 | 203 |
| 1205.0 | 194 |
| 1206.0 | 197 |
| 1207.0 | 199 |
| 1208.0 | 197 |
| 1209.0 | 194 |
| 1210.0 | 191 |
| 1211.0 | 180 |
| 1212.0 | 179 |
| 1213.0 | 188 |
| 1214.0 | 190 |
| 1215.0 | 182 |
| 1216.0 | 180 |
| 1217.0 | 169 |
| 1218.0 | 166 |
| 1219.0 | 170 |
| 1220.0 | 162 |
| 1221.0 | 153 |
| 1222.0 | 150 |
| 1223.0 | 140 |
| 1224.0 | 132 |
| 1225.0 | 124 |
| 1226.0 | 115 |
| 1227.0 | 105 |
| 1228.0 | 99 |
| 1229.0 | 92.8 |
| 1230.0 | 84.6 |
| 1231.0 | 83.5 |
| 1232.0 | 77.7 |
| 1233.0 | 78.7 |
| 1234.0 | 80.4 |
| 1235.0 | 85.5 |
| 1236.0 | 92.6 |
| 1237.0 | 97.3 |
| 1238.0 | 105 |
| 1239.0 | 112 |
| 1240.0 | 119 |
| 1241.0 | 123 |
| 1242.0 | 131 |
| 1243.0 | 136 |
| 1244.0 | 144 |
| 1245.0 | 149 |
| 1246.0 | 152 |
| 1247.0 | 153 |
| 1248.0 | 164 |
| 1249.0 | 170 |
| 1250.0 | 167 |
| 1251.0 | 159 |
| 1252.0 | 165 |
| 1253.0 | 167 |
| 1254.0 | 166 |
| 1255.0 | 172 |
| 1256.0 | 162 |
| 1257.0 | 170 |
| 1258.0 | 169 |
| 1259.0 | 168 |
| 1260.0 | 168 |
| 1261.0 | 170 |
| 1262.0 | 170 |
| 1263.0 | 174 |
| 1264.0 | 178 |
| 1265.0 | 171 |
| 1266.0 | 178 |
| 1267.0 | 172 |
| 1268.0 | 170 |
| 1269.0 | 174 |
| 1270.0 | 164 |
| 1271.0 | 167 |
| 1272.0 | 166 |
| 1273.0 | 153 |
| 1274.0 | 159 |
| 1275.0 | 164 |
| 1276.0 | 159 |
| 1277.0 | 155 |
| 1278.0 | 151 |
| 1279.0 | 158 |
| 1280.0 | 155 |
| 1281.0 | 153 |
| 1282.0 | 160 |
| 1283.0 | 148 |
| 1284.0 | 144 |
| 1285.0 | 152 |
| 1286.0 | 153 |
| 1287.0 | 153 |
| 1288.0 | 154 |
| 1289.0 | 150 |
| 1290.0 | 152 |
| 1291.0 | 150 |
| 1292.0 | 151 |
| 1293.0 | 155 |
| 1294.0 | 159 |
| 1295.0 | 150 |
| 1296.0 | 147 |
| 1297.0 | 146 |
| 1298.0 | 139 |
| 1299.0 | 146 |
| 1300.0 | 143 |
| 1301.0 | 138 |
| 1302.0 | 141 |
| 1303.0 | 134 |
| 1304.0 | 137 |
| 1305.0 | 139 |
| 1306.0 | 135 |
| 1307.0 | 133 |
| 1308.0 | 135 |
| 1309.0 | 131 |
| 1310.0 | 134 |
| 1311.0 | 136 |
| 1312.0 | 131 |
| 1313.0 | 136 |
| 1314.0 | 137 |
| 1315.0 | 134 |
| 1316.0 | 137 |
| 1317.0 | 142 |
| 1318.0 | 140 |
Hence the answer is 184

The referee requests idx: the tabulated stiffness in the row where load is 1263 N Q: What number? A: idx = 174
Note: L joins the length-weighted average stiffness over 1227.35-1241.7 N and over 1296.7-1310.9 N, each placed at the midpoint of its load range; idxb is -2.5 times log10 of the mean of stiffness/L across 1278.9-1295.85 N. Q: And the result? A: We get -0.193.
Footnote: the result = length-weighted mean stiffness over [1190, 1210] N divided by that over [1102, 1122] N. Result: 0.67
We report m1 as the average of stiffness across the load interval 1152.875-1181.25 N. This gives 229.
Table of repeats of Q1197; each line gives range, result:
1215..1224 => 161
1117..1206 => 249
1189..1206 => 200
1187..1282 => 161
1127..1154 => 294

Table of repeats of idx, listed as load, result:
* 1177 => 190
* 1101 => 196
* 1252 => 165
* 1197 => 202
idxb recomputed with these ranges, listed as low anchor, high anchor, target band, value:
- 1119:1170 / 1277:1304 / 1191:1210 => 0.16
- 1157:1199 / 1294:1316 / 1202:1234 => 0.23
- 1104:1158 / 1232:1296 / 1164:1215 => 0.15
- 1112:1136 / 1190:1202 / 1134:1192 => 0.03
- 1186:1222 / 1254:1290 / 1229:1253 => 0.38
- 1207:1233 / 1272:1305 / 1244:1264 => -0.11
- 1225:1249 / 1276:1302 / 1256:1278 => -0.23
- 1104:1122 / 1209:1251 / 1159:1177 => 0.00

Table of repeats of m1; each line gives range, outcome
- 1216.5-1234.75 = 121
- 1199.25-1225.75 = 179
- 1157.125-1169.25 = 240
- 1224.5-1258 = 128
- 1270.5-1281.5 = 158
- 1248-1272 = 169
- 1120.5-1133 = 308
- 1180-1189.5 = 196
